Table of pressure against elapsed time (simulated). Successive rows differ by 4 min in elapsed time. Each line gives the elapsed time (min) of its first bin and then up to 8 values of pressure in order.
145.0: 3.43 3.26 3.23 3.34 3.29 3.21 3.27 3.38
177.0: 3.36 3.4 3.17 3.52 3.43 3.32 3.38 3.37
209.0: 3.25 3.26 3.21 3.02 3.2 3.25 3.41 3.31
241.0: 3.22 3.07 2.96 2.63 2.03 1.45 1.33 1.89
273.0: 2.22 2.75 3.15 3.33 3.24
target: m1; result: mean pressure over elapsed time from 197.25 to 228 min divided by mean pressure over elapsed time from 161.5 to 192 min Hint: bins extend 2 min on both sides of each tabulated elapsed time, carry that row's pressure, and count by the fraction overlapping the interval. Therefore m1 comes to 0.97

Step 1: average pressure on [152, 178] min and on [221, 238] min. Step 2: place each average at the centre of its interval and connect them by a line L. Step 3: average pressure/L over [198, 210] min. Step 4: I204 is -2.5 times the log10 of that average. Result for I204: -0.02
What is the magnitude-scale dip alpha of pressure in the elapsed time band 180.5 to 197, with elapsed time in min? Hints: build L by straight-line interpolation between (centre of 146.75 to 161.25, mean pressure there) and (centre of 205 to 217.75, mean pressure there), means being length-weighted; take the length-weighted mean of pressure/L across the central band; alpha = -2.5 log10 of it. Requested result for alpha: -0.03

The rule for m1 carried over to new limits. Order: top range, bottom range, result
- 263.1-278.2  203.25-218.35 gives 0.62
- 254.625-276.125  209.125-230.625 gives 0.58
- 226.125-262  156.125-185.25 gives 0.86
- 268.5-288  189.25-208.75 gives 0.82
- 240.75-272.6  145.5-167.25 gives 0.69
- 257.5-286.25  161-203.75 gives 0.68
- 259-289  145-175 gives 0.72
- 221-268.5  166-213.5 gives 0.81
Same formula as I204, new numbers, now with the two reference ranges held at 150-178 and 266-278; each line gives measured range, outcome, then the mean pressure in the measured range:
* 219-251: -0.24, 3.18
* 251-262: 0.12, 2.09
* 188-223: -0.15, 3.3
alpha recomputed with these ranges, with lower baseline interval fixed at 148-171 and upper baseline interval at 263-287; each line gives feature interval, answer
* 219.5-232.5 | -0.15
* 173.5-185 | -0.07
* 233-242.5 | -0.21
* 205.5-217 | -0.13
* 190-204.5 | -0.13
